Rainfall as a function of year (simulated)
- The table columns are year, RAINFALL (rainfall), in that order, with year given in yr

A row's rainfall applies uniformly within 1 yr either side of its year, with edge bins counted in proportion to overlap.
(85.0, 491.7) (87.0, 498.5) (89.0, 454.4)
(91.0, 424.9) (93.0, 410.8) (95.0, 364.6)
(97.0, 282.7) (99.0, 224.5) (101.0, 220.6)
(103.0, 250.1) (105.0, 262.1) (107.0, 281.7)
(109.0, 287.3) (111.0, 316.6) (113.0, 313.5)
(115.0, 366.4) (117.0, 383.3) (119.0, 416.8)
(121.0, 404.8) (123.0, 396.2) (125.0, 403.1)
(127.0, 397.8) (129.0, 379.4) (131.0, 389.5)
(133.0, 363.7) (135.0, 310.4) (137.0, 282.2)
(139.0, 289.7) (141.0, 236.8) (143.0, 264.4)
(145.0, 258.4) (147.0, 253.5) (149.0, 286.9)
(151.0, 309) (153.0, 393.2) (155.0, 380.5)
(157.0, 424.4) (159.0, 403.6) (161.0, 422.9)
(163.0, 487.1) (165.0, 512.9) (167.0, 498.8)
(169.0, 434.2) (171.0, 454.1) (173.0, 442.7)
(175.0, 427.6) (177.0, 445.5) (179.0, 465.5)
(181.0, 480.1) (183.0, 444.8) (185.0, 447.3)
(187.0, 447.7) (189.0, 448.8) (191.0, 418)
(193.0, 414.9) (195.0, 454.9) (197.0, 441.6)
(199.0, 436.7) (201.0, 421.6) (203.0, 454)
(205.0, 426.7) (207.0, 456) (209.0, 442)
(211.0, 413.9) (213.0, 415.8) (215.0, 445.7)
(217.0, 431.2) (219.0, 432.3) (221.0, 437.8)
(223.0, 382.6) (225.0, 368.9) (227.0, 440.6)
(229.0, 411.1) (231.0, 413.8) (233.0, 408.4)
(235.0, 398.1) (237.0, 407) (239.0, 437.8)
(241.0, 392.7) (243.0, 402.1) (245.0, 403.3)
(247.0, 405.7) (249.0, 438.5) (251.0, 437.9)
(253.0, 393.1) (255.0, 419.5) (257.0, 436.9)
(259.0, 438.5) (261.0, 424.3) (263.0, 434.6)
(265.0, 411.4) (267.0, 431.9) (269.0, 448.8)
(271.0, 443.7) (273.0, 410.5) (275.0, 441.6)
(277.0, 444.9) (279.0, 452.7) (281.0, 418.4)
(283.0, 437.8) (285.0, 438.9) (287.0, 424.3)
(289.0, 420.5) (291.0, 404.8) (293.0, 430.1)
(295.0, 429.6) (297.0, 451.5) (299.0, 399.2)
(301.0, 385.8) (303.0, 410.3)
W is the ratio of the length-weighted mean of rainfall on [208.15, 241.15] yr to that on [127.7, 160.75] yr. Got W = 1.27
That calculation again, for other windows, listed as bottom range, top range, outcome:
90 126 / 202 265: 1.26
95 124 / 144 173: 1.25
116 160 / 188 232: 1.23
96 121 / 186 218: 1.43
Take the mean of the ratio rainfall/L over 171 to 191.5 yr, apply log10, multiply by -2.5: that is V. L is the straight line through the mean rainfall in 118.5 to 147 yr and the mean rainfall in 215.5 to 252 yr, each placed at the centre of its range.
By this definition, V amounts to -0.194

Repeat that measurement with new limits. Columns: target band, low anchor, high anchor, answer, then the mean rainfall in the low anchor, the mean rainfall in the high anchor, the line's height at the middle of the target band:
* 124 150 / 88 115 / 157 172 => 0.233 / 317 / 457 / 396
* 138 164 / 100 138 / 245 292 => 0.059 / 338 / 428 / 357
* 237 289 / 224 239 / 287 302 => -0.033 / 409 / 418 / 413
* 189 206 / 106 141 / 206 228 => -0.067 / 349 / 424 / 408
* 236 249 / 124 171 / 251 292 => 0.010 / 366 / 429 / 414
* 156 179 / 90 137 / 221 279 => -0.210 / 340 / 420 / 372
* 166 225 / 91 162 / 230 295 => -0.160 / 334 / 424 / 379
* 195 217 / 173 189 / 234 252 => -0.001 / 451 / 414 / 436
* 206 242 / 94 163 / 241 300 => -0.063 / 332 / 426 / 395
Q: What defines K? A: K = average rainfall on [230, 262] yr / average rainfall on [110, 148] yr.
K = 1.23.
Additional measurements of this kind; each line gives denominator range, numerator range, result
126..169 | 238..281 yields 1.18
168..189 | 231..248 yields 0.91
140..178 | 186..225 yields 1.12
